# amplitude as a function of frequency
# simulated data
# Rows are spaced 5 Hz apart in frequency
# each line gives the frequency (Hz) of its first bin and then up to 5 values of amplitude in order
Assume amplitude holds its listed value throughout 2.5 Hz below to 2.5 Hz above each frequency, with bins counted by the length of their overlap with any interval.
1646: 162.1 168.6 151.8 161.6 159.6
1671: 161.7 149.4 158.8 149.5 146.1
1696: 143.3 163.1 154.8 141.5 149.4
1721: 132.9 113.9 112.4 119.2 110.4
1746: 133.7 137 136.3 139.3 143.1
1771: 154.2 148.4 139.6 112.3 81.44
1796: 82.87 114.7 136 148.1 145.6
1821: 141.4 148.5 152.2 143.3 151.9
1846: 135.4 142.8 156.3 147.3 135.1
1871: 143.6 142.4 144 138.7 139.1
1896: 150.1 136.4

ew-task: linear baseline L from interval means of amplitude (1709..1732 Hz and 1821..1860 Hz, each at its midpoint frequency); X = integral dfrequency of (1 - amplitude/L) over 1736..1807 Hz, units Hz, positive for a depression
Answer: 5.96 Hz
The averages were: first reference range 131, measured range 126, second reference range 147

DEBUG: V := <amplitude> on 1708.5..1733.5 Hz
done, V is 130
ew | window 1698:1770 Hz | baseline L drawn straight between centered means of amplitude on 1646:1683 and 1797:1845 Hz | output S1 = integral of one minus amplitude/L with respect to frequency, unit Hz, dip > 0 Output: 7.4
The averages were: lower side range 159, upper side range 140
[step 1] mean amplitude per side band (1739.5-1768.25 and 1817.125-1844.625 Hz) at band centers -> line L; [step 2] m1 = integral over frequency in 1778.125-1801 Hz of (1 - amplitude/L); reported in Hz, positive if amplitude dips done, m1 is 5.5 Hz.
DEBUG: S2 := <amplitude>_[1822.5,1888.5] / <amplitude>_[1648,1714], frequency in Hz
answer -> 0.9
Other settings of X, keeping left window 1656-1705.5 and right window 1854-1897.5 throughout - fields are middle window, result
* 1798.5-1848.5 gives 1.7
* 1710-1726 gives 1.6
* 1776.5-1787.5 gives 1.3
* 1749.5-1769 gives 1.4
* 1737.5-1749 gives 2.2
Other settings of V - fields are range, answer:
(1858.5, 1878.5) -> 142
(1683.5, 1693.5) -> 148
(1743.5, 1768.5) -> 138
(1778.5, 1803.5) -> 106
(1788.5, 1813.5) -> 113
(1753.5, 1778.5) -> 144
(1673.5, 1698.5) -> 149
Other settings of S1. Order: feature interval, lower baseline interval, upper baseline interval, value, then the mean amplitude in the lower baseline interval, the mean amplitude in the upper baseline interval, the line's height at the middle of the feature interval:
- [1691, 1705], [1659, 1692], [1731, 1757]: -0.6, 156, 125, 146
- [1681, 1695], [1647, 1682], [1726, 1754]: -0.2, 159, 122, 147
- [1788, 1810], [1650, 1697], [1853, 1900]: 6.1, 155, 144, 148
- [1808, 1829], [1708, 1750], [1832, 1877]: -0.9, 127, 145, 140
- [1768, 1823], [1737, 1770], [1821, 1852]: 4.7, 134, 145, 140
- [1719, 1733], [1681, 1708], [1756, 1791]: 2.5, 152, 135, 145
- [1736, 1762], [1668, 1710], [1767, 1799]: 0.5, 153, 121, 132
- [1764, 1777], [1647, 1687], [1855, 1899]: 0.2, 158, 144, 151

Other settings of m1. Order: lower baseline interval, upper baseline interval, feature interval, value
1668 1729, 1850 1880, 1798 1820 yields 1.5 Hz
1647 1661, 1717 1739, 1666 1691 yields -1.1 Hz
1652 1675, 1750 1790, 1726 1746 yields 3.8 Hz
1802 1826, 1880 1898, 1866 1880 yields 0.1 Hz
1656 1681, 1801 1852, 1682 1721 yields 1.4 Hz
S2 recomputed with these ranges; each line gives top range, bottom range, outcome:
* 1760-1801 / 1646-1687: 0.78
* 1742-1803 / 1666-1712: 0.83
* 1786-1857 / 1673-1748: 0.96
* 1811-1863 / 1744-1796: 1.13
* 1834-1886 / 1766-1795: 1.14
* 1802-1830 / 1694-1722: 0.96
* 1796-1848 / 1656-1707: 0.90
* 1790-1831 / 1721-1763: 1.02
